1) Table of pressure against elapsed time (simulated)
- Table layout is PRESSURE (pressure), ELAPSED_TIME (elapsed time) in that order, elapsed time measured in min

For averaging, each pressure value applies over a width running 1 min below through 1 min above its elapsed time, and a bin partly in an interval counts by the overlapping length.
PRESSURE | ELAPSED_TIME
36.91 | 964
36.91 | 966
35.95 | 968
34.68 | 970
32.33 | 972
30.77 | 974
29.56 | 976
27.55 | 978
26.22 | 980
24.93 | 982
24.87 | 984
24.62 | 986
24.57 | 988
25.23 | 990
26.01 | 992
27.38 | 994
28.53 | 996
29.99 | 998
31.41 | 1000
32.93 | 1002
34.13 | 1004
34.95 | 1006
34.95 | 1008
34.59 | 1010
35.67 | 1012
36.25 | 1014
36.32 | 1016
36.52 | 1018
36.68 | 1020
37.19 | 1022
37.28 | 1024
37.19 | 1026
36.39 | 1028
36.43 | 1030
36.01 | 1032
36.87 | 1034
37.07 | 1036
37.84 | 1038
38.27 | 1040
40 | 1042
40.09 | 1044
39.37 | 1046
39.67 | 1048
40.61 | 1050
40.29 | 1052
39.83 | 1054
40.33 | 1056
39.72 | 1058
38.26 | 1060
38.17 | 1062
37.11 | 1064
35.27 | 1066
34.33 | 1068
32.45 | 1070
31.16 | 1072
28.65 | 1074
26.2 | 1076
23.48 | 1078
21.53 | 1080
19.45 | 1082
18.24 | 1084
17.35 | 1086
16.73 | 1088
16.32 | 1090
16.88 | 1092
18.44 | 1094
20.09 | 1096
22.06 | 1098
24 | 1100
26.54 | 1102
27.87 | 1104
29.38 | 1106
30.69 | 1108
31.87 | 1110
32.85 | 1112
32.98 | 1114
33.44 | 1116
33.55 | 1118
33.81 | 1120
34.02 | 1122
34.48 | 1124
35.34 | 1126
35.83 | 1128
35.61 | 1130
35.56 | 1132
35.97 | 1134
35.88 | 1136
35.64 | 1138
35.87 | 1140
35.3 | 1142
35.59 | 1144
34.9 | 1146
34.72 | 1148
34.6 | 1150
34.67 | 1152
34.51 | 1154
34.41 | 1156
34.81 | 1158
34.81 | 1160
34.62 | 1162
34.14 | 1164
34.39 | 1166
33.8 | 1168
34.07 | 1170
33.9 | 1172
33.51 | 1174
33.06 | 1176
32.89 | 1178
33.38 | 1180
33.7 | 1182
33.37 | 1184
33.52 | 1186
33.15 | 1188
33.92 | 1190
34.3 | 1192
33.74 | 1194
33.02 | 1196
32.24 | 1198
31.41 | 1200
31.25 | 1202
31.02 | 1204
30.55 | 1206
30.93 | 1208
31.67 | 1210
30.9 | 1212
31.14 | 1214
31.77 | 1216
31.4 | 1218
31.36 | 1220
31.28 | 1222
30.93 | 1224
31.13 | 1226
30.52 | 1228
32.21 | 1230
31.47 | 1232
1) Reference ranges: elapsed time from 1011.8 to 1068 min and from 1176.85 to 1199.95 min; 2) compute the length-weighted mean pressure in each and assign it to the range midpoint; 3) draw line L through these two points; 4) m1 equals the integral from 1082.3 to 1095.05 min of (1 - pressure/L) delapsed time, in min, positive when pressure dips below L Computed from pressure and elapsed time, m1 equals 6.63 min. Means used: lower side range 37.9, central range 17.5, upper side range 33.3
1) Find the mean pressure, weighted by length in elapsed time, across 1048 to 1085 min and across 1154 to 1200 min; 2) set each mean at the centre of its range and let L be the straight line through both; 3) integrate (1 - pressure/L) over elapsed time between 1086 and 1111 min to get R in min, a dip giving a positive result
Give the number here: 7.5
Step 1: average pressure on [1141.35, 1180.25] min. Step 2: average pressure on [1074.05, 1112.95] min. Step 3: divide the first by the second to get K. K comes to 1.5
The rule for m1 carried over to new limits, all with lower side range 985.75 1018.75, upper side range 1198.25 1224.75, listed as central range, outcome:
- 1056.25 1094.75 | 5.25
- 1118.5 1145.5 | -3.37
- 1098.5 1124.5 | 0.35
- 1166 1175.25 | -0.76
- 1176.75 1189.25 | -0.83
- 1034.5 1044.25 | -2.16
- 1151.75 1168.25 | -1.67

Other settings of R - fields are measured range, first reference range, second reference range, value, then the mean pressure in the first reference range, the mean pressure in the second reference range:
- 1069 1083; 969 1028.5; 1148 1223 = 2.6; 31.6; 33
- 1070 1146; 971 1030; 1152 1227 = 8.5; 31.6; 32.8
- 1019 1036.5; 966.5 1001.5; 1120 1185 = -3.8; 28.7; 34.6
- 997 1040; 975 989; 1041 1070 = -4.5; 26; 38.6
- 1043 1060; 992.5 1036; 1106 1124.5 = -3.0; 34.6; 32.8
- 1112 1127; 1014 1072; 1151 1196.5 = 0.7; 37.6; 33.9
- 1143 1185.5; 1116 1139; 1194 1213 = -1.1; 35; 31.6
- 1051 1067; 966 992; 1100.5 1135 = -3.9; 28.7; 32.8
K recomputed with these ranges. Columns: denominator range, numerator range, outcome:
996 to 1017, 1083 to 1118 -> 0.73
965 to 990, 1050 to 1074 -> 1.26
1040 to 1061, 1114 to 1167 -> 0.88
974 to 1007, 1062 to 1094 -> 0.89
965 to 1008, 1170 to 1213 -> 1.10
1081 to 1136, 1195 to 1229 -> 1.12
